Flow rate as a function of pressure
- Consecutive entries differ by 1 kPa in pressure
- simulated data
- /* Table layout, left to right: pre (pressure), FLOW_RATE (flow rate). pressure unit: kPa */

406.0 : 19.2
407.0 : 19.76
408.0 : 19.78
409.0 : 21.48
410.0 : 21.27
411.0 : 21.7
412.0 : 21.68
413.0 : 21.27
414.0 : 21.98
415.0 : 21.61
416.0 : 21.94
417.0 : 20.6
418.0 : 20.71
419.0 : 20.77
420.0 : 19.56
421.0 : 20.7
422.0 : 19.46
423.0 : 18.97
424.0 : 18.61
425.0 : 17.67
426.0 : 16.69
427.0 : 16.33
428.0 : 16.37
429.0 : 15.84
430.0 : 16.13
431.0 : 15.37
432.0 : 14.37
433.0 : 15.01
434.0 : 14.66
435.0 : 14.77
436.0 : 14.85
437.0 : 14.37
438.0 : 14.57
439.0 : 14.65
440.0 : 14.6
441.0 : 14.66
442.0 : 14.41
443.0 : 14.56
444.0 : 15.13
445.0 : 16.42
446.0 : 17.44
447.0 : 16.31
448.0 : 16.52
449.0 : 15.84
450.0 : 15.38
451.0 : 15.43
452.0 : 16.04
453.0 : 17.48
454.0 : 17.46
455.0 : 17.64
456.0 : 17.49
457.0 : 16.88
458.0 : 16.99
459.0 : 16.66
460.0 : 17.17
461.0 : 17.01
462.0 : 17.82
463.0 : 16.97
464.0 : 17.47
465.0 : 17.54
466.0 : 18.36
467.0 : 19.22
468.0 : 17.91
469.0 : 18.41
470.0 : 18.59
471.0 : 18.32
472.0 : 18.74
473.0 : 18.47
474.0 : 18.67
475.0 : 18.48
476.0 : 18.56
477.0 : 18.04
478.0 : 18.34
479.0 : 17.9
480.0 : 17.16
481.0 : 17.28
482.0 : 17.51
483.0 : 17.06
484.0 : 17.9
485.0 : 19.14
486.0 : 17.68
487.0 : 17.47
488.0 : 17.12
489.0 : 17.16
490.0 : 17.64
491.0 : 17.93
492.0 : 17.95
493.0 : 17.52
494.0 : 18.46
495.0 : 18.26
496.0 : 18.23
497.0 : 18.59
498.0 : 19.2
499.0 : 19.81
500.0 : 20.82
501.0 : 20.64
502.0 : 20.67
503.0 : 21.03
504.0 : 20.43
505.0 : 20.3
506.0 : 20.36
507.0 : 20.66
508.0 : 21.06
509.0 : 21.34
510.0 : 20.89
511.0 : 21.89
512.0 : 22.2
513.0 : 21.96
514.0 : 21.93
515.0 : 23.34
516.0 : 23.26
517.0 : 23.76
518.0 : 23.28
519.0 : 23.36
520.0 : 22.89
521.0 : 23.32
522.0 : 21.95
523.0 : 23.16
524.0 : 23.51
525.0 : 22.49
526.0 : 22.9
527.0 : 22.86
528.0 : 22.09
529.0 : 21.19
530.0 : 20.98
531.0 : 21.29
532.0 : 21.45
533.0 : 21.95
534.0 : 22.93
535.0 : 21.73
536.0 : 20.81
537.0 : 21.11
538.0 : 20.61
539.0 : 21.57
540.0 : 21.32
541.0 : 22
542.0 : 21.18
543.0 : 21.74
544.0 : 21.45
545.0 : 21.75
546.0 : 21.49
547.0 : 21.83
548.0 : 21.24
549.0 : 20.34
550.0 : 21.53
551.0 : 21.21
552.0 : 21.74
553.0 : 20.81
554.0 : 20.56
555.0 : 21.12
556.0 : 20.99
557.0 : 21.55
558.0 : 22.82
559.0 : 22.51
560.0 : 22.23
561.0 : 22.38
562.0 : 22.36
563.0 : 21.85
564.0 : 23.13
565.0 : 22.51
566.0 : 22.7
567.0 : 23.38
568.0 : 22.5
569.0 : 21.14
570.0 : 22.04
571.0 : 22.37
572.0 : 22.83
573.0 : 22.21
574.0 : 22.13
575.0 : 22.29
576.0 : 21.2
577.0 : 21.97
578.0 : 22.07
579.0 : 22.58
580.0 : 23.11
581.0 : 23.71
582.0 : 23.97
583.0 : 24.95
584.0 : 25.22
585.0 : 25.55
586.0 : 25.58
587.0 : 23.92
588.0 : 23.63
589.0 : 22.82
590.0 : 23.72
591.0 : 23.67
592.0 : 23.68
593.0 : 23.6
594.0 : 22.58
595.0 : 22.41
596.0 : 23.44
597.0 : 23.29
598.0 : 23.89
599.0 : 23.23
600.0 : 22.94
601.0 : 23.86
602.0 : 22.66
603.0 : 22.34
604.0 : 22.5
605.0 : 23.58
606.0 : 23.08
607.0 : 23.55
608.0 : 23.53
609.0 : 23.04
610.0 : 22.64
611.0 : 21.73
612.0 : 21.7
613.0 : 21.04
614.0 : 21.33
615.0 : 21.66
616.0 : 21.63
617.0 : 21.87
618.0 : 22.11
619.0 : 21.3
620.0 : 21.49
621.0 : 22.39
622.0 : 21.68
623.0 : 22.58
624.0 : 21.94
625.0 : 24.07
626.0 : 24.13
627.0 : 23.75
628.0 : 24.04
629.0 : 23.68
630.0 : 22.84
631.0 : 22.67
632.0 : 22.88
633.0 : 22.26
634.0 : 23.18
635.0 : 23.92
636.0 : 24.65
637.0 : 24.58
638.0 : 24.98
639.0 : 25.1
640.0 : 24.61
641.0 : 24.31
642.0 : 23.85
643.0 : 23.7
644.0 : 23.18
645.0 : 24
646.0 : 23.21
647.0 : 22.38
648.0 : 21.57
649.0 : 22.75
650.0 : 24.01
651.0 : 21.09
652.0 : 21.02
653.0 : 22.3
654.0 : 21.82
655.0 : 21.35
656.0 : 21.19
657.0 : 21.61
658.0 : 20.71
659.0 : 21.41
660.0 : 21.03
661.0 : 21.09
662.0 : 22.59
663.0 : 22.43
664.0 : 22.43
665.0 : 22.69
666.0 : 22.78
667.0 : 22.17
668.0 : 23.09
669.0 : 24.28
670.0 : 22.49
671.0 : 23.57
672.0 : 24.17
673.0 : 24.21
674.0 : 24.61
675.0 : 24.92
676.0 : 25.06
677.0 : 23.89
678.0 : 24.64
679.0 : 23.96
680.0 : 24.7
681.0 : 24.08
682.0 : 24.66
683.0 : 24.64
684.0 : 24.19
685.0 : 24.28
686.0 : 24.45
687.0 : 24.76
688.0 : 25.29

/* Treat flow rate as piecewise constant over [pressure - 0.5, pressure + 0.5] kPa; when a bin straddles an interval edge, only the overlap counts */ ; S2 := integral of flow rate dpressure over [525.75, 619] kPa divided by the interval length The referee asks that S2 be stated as 22.4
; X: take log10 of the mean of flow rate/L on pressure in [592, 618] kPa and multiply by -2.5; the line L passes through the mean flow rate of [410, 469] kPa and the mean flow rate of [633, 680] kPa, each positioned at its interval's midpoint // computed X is -0.05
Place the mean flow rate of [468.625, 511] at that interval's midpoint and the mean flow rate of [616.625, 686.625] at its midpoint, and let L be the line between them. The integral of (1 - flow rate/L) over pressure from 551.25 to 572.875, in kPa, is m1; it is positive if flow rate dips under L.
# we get -1.4 kPa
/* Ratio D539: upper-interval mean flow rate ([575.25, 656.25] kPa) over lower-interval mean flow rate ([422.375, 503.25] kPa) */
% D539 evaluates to 1.3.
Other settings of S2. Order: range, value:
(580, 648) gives 23.2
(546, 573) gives 21.9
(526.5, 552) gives 21.5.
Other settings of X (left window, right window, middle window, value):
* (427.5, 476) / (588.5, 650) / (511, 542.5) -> -0.14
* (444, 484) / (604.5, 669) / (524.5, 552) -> -0.10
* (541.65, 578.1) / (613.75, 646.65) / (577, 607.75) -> -0.05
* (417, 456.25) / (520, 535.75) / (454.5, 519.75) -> 0.04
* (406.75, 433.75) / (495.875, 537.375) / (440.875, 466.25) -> 0.20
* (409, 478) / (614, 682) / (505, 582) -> -0.09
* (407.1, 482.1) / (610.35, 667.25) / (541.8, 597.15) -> -0.08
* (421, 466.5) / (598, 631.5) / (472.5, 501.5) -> -0.02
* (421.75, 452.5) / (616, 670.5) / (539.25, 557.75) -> -0.09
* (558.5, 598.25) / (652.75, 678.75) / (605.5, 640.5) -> 0.00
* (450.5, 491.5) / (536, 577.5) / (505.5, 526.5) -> -0.13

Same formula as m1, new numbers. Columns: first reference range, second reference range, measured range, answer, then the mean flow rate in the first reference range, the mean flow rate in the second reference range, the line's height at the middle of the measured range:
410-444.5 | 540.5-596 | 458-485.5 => 1.7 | 17.5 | 22.5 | 19.1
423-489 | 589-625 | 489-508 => -0.9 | 16.8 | 22.6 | 18.5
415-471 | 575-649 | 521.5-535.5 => -1.4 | 17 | 23.1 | 20.1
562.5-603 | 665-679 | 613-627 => 0.7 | 23.1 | 23.8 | 23.4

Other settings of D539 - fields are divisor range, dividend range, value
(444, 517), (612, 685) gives 1.24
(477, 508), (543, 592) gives 1.20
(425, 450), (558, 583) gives 1.46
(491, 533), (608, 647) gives 1.08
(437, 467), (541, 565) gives 1.32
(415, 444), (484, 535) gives 1.23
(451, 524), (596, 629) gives 1.18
